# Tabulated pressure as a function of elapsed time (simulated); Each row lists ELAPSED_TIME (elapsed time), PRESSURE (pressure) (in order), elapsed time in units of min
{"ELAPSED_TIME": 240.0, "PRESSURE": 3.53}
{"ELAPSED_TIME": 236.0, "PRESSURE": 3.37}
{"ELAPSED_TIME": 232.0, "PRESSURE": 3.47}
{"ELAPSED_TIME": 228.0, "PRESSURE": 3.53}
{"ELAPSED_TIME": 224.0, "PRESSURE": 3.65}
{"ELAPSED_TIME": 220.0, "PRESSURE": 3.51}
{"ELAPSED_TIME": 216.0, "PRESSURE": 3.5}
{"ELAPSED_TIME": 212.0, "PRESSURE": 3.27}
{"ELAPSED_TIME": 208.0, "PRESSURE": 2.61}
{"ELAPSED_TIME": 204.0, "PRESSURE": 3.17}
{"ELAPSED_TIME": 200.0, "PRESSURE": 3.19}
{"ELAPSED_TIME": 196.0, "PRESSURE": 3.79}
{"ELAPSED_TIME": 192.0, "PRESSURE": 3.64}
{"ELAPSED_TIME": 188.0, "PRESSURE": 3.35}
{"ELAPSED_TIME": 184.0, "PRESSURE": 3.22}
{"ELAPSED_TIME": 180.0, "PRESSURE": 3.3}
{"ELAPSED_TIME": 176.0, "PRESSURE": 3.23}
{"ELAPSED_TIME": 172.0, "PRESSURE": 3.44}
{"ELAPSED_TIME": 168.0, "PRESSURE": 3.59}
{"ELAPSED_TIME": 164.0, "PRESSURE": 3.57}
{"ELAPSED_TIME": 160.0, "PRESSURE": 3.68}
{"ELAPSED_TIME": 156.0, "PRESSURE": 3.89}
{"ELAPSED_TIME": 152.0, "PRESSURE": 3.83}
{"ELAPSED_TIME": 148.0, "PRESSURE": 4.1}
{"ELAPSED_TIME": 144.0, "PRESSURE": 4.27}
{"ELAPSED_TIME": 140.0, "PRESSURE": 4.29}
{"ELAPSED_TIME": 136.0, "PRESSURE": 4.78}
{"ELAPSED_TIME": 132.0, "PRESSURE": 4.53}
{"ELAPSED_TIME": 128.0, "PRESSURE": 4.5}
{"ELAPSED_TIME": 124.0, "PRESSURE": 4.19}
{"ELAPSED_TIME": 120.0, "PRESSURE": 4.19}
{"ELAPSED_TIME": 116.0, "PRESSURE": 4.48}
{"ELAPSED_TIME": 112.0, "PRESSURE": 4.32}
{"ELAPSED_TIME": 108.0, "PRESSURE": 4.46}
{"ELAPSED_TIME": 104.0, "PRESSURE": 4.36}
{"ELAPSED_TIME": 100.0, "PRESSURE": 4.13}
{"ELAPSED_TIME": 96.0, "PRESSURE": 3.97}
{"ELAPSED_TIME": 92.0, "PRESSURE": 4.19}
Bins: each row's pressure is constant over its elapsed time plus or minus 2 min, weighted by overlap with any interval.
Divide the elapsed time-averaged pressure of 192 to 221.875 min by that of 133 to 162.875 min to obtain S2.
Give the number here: 0.8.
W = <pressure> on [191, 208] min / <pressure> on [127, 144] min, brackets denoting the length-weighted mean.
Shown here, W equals 0.7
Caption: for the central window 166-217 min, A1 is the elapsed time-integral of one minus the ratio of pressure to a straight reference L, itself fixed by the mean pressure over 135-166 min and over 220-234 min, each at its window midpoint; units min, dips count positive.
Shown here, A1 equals 6.0 min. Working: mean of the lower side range 4.03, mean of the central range 3.33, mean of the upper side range 3.54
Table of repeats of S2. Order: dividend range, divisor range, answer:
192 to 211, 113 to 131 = 0.75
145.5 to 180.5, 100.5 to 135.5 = 0.83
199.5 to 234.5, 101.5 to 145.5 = 0.76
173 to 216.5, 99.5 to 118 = 0.75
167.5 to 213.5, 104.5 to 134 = 0.76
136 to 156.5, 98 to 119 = 0.96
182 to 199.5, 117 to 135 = 0.79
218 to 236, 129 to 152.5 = 0.81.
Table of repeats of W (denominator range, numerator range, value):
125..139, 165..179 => 0.75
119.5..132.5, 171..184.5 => 0.76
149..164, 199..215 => 0.81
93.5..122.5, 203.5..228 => 0.78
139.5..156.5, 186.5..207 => 0.83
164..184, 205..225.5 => 0.97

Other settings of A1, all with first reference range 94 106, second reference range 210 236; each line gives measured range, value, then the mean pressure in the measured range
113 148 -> -3.5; 4.38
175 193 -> 1.7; 3.34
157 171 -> 0.7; 3.62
